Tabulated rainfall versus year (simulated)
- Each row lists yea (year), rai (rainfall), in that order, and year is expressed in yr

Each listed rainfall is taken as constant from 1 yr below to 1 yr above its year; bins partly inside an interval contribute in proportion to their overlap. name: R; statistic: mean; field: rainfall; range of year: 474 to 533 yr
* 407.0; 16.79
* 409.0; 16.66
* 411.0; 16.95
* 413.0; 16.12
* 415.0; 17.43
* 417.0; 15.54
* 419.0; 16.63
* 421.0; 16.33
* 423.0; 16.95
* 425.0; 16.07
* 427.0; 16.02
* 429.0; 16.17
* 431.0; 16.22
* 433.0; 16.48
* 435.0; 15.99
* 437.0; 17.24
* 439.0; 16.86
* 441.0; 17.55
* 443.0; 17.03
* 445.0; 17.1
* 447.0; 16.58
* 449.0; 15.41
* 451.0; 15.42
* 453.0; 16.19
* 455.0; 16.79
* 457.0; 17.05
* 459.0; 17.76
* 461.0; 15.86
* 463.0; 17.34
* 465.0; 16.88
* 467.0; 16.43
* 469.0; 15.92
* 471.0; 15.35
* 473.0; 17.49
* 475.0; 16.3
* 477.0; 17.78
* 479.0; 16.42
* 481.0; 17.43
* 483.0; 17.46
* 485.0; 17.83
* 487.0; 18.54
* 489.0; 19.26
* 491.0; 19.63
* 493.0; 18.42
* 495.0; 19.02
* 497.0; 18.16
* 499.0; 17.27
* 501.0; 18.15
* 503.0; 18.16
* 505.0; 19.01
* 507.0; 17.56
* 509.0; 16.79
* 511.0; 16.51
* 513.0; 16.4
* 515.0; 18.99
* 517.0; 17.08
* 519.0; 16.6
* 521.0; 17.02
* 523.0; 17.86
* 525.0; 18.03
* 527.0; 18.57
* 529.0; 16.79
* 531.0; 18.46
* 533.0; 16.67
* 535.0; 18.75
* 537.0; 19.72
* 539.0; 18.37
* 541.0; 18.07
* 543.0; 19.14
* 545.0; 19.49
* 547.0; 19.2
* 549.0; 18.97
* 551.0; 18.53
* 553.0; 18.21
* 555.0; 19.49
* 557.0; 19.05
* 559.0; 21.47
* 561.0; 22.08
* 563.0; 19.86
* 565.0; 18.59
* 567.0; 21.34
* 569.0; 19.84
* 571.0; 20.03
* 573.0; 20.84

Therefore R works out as 17.8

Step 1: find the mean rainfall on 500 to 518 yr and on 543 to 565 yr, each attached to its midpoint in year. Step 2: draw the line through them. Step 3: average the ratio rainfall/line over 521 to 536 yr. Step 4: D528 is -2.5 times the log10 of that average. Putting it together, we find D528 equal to 0.04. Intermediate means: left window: 17.6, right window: 19.6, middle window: 17.8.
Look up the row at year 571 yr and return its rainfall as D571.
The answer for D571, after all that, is 20.03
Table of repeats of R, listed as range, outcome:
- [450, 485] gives 16.7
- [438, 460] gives 16.7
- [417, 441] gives 16.5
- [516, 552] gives 18.2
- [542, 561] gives 19.4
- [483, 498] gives 18.6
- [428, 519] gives 17.2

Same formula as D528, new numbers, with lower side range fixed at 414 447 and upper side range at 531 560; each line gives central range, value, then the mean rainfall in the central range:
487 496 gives -0.07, 19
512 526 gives 0.06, 17.4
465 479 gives 0.06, 16.6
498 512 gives 0.03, 17.6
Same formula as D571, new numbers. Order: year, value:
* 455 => 16.79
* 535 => 18.75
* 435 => 15.99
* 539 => 18.37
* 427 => 16.02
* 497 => 18.16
